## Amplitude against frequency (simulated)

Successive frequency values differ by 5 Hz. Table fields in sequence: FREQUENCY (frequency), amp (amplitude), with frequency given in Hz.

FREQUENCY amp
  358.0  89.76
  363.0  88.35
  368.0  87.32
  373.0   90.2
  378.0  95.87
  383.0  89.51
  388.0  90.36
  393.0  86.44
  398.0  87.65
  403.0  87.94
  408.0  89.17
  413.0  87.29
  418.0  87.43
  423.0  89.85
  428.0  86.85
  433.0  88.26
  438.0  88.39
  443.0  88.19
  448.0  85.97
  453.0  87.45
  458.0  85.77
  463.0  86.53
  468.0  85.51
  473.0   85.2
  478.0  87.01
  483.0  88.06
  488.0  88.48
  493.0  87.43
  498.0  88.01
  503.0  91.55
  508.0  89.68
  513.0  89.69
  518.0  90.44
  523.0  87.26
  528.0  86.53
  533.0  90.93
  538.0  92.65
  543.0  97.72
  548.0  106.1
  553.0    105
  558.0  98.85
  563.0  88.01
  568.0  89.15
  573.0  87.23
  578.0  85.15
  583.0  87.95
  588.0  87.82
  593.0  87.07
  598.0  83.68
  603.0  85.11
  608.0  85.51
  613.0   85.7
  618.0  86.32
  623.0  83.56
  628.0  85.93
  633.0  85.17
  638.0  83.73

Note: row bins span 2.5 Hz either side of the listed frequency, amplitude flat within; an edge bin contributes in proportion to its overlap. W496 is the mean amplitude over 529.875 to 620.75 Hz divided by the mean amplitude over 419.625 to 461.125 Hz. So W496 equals 1.0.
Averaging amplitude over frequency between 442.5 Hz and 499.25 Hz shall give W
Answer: 86.9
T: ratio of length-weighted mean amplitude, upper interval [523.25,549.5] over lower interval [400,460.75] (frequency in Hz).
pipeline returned 1.07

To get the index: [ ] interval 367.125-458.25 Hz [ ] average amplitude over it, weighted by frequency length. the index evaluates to 88.5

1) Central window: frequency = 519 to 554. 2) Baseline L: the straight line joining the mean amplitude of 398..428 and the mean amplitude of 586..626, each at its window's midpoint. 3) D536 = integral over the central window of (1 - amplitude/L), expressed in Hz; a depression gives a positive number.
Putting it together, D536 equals -3.26 Hz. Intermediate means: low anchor 88.2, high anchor 85.6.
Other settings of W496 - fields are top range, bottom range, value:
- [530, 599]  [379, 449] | 1.04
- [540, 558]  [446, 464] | 1.18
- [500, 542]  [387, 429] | 1.02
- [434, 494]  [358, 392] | 0.97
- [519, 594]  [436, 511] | 1.05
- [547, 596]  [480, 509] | 1.03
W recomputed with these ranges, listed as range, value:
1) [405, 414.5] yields 88.3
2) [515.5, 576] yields 93.3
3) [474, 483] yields 87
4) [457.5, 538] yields 88.2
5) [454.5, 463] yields 86.2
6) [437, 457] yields 87.3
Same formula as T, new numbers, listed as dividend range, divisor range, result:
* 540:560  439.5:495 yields 1.17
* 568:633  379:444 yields 0.97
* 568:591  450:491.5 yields 1.01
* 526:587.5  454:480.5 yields 1.08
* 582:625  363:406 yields 0.96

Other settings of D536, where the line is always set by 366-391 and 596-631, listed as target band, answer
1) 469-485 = 0.3 Hz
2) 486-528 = -0.6 Hz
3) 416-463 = 0.9 Hz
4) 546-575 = -3.1 Hz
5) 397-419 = 0.5 Hz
